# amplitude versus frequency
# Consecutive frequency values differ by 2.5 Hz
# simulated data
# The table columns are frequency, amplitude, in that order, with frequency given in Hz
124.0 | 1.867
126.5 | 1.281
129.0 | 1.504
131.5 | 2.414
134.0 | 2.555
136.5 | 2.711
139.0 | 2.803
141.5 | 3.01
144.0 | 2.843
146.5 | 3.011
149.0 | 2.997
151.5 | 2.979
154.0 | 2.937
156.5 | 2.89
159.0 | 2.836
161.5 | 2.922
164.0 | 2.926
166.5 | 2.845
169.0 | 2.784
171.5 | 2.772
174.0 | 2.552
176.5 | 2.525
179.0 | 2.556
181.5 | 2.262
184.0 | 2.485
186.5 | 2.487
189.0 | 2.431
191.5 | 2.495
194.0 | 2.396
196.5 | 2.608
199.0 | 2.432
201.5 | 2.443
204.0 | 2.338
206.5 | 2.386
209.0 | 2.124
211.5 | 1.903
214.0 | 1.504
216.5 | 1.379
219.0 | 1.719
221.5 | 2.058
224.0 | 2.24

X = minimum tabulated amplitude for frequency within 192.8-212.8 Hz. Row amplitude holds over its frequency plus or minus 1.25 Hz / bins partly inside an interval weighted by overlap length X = 1.903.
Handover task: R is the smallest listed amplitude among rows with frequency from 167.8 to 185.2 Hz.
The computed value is 2.262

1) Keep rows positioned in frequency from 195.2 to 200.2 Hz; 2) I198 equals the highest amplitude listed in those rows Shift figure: 2.608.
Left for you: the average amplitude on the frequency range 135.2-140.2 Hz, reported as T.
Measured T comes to 2.75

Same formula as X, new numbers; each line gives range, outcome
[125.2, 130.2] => 1.281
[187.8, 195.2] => 2.396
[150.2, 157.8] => 2.89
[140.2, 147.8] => 2.843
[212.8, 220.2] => 1.379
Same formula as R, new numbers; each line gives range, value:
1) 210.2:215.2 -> 1.504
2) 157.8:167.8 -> 2.836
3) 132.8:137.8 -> 2.555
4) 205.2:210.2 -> 2.124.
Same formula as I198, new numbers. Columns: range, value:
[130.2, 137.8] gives 2.711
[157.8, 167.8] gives 2.926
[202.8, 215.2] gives 2.386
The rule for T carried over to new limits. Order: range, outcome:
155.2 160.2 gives 2.86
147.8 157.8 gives 2.95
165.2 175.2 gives 2.74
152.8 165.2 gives 2.9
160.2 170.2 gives 2.87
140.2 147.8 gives 2.95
